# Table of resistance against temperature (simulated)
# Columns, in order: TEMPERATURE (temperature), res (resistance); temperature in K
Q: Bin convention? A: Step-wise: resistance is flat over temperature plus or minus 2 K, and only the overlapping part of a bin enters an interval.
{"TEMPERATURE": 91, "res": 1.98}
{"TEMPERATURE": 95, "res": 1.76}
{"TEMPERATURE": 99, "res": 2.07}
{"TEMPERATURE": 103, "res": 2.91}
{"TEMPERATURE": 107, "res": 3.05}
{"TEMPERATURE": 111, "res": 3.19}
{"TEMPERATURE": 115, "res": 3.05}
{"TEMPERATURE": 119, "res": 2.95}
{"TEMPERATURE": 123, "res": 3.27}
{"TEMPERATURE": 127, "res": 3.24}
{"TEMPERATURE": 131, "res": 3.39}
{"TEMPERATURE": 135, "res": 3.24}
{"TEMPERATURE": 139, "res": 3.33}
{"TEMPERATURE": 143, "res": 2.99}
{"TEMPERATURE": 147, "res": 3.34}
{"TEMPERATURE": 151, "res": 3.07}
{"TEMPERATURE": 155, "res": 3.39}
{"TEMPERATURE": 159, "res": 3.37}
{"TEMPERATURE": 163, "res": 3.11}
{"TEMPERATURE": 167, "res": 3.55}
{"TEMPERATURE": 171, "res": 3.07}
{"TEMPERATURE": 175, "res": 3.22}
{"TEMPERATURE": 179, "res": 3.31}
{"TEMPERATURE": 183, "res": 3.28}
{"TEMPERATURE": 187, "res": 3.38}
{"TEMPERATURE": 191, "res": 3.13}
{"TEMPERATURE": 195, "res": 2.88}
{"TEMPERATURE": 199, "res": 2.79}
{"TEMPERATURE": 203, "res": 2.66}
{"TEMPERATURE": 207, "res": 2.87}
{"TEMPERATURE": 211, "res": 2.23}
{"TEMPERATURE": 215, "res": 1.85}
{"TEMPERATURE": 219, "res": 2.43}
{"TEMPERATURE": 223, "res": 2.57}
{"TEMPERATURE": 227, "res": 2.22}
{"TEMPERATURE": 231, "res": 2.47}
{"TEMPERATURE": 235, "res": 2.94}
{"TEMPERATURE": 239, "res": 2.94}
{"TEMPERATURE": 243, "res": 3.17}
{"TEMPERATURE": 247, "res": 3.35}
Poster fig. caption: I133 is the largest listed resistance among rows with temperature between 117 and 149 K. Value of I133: 3.39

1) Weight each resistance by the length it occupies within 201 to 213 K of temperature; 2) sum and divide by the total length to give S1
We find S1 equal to 2.59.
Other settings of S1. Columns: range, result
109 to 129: 3.14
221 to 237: 2.55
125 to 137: 3.29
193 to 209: 2.8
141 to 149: 3.17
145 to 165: 3.26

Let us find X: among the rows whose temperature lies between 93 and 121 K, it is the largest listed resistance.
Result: 3.19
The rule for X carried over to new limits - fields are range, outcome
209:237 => 2.94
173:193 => 3.38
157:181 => 3.55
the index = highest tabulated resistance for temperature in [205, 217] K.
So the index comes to 2.87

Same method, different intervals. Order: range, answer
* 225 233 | 2.47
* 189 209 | 3.13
